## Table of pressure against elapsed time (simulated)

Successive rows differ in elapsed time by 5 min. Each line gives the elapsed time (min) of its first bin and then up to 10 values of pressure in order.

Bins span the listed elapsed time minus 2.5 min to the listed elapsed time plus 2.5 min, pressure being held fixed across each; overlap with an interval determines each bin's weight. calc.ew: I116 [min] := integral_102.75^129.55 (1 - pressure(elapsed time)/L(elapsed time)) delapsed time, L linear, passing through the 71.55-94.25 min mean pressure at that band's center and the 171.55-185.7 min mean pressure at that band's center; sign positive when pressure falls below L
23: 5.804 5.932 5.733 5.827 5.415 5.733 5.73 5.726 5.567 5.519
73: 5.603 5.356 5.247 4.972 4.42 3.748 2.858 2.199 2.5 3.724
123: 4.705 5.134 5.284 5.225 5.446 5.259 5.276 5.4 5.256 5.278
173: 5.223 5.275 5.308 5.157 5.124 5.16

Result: 8.6 min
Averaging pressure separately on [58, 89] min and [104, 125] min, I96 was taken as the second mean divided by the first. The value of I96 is 0.6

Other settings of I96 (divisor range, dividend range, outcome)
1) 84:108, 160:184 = 1.35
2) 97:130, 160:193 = 1.49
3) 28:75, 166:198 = 0.92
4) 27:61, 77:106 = 0.76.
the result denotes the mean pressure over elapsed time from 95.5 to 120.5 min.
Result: 3.01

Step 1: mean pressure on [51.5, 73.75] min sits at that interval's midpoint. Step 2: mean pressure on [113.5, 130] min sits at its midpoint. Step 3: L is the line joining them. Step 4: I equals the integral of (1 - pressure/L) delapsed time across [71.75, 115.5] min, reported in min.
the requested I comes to 8.11 min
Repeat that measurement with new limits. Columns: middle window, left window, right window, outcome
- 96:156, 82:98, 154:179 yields 8.34 min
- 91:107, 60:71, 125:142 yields 5.58 min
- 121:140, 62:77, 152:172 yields 1.01 min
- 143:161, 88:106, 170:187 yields -2.04 min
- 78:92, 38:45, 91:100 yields -2.25 min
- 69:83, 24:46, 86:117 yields -3.66 min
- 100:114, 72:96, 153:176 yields 6.99 min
